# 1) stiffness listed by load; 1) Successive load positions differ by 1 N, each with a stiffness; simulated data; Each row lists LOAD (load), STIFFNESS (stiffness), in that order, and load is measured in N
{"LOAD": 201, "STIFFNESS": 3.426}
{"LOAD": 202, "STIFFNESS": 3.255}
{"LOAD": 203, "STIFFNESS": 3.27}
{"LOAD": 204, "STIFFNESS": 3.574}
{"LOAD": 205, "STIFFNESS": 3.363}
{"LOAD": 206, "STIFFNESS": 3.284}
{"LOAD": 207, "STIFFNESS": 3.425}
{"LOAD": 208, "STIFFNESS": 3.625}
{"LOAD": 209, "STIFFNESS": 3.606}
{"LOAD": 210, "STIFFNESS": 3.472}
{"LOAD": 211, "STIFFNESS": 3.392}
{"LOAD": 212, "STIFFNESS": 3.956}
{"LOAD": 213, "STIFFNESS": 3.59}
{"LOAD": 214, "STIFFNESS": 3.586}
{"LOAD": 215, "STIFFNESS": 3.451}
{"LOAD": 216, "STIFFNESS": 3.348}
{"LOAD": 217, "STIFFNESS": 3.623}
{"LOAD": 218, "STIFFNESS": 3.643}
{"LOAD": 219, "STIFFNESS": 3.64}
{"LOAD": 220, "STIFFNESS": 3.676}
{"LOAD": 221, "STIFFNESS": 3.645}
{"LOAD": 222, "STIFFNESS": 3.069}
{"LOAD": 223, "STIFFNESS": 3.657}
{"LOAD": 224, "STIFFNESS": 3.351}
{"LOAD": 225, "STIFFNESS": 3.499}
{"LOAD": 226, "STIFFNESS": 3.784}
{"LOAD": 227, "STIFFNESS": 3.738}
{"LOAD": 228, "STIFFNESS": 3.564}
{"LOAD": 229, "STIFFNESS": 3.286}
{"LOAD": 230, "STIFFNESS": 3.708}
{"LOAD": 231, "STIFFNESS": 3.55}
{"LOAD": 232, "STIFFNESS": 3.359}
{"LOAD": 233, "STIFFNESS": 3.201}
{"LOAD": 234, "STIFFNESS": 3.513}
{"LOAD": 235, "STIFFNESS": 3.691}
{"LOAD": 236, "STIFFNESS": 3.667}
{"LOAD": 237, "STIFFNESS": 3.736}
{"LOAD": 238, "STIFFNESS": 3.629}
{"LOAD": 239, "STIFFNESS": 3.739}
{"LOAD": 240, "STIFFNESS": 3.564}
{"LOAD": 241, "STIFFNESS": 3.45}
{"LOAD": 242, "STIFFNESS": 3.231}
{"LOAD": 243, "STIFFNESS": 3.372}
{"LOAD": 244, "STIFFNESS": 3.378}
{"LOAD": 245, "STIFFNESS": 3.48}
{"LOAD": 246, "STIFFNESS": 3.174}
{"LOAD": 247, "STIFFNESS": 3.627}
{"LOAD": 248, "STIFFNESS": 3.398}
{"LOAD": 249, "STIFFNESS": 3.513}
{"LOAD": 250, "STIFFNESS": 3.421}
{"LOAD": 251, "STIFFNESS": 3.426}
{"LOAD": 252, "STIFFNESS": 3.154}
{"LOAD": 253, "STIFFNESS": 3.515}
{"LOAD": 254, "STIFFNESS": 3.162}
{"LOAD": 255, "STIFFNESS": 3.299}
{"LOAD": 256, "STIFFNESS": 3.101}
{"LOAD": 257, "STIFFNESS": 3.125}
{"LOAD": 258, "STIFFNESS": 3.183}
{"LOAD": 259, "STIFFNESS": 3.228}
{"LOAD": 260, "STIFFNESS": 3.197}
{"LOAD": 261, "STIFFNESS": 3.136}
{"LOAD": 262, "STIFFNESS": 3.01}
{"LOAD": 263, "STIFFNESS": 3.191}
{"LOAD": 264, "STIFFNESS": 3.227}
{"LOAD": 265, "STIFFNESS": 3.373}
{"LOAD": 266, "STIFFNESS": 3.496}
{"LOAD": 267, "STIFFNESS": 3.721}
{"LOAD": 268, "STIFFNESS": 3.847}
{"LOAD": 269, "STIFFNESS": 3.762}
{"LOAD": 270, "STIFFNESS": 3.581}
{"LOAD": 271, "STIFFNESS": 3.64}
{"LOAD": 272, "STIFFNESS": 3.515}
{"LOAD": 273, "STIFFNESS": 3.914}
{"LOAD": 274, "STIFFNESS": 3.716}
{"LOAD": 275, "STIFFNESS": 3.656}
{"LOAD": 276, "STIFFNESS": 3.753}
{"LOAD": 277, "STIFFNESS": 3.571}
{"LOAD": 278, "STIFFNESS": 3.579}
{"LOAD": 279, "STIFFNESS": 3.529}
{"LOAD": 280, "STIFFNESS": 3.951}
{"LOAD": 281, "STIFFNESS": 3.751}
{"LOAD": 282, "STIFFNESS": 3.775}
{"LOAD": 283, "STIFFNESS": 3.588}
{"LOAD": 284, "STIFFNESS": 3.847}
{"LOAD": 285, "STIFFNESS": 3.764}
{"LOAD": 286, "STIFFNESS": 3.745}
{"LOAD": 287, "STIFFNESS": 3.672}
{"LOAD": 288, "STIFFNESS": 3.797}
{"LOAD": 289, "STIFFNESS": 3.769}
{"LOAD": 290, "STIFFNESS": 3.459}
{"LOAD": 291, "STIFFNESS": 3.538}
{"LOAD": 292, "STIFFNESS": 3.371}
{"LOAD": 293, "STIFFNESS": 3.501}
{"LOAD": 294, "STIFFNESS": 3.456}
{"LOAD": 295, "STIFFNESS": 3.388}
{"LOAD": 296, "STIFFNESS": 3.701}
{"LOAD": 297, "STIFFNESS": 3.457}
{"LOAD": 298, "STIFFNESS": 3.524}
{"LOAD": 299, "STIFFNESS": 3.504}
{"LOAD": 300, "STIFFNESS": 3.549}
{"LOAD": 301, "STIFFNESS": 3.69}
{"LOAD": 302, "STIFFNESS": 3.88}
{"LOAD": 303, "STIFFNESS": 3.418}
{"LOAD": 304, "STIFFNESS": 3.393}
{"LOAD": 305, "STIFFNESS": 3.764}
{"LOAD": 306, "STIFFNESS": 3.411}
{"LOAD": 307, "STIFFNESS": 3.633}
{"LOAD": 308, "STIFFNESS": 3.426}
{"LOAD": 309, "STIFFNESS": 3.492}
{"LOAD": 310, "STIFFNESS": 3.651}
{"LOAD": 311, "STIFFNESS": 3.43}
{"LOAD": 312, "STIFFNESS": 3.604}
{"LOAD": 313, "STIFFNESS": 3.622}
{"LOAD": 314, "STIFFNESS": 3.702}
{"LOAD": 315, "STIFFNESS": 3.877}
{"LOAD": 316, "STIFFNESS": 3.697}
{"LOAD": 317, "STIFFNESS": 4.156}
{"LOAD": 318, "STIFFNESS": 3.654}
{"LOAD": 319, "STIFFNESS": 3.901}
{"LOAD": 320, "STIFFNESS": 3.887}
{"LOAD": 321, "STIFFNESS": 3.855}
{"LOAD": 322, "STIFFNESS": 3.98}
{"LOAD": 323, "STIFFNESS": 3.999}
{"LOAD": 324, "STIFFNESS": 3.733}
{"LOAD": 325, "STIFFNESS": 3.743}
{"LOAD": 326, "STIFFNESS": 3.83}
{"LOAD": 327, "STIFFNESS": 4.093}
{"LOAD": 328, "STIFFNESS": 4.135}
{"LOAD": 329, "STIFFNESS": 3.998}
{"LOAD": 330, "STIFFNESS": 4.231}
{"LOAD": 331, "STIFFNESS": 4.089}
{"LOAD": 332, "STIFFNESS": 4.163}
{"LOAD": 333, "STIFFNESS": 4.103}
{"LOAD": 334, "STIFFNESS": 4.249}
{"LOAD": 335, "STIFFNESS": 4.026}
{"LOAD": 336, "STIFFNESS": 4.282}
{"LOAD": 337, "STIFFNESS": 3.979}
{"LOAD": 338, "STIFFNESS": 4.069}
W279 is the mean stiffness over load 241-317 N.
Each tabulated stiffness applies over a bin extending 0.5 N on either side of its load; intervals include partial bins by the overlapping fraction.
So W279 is 3.52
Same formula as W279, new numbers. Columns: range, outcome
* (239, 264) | 3.31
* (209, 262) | 3.46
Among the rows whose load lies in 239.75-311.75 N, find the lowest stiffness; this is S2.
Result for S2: 3.01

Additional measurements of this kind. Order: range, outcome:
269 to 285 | 3.515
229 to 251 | 3.174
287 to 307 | 3.371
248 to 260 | 3.101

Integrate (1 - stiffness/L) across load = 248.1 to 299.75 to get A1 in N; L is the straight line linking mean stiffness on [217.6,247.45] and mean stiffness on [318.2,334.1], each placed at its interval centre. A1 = 3.0 N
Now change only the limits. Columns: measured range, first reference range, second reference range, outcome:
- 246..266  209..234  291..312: 1.4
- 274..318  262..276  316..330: 1.4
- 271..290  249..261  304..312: -1.8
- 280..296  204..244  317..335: 0.7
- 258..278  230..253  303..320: 0.3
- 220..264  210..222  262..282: 2.1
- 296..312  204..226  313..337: 1.3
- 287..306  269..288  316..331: 1.2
